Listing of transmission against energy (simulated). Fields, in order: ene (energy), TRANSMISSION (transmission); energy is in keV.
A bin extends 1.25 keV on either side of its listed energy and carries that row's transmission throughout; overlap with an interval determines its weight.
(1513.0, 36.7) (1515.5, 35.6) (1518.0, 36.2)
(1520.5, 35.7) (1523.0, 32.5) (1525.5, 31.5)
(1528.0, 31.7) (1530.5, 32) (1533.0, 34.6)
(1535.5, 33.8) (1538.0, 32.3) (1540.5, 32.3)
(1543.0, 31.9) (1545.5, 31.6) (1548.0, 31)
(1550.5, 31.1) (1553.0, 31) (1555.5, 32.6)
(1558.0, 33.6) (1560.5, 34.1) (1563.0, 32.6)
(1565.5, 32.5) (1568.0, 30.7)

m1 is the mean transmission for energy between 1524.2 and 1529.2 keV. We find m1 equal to 31.6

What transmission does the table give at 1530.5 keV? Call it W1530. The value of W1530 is 32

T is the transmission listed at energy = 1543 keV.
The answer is 31.9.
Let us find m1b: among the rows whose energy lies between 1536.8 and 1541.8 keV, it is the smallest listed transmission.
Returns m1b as 32.3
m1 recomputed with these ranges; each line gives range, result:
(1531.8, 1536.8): 34.2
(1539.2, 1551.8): 31.6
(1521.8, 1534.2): 32.5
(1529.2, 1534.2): 33.3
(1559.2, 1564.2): 33.4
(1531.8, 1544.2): 33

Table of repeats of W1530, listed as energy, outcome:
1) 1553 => 31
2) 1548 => 31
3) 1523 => 32.5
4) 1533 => 34.6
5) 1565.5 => 32.5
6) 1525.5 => 31.5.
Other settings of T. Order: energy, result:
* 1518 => 36.2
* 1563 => 32.6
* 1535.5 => 33.8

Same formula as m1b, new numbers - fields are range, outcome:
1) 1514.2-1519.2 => 35.6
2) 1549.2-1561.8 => 31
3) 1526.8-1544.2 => 31.7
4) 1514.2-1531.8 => 31.5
